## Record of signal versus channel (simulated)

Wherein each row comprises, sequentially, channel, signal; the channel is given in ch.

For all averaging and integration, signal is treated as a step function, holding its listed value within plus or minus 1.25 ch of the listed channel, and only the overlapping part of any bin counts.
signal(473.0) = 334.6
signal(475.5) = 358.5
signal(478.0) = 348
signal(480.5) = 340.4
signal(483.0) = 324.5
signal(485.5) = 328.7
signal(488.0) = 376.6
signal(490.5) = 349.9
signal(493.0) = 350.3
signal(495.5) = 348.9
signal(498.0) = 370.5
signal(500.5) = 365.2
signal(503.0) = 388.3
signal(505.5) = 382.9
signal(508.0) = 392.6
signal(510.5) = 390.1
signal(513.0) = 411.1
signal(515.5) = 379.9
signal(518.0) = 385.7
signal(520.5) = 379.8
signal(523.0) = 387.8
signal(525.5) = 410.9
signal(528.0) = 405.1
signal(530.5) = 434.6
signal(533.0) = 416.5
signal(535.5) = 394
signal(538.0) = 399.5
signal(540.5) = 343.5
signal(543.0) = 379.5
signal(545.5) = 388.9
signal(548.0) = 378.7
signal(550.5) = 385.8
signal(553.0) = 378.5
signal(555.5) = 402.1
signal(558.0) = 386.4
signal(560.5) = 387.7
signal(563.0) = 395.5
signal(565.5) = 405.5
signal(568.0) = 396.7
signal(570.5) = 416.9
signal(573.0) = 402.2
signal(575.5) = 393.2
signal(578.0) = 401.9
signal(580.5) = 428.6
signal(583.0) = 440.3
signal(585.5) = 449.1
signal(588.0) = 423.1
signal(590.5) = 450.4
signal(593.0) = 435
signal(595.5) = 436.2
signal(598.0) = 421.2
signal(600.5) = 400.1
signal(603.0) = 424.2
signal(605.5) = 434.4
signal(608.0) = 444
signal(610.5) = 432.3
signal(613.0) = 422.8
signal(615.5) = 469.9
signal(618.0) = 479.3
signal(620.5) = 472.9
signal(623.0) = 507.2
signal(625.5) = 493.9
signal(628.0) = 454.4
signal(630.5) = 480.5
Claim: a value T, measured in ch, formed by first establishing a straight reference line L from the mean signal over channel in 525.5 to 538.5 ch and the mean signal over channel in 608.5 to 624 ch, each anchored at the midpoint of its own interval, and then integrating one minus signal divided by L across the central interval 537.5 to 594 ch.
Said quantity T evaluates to 3.8 ch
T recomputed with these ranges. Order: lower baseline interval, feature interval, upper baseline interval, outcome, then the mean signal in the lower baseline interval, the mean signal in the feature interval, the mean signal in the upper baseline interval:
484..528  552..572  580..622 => 0.8 ch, 377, 396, 440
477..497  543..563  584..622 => 0.6 ch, 346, 387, 440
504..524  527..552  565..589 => 0.5 ch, 389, 392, 416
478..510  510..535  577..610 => -1.3 ch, 360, 400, 430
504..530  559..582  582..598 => 1.2 ch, 394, 403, 438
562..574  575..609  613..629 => 0.6 ch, 404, 428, 476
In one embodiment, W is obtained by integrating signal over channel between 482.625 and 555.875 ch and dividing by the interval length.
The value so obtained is 381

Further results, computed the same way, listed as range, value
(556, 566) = 394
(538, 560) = 382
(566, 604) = 421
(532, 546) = 386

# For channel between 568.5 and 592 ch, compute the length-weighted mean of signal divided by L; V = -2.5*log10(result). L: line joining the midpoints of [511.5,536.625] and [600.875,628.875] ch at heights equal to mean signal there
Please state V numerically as 0.03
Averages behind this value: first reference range 400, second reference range 456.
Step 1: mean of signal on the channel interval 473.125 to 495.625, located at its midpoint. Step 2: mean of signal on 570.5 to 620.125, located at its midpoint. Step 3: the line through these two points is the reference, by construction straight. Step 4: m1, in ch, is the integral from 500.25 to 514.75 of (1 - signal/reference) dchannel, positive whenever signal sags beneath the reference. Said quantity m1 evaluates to -1.01 ch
